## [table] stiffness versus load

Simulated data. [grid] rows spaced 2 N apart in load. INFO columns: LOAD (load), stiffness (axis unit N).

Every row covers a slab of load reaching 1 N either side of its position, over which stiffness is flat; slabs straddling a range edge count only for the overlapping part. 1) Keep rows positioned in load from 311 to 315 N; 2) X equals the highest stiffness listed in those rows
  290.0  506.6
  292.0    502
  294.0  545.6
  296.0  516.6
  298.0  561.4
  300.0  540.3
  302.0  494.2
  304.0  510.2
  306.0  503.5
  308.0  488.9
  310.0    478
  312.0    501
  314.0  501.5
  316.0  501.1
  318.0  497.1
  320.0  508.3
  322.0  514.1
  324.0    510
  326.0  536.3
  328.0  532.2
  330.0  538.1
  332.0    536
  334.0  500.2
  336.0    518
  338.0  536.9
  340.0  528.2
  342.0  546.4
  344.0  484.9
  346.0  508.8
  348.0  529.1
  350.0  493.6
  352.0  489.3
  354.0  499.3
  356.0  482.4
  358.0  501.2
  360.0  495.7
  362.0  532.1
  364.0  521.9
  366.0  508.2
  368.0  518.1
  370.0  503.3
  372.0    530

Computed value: 501.5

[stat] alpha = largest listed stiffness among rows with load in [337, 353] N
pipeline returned 546.4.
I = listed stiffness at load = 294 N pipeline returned 545.6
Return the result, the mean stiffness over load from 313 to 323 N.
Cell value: 504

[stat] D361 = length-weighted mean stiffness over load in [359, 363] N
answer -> 514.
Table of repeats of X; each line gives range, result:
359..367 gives 532.1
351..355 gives 499.3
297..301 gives 561.4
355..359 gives 501.2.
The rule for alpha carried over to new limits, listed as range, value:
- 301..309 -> 510.2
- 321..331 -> 538.1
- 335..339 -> 536.9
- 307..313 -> 501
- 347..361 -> 529.1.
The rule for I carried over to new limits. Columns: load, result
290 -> 506.6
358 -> 501.2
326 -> 536.3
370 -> 503.3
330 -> 538.1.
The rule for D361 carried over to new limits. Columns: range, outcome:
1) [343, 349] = 508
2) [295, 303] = 528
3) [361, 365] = 527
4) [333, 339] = 518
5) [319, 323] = 511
